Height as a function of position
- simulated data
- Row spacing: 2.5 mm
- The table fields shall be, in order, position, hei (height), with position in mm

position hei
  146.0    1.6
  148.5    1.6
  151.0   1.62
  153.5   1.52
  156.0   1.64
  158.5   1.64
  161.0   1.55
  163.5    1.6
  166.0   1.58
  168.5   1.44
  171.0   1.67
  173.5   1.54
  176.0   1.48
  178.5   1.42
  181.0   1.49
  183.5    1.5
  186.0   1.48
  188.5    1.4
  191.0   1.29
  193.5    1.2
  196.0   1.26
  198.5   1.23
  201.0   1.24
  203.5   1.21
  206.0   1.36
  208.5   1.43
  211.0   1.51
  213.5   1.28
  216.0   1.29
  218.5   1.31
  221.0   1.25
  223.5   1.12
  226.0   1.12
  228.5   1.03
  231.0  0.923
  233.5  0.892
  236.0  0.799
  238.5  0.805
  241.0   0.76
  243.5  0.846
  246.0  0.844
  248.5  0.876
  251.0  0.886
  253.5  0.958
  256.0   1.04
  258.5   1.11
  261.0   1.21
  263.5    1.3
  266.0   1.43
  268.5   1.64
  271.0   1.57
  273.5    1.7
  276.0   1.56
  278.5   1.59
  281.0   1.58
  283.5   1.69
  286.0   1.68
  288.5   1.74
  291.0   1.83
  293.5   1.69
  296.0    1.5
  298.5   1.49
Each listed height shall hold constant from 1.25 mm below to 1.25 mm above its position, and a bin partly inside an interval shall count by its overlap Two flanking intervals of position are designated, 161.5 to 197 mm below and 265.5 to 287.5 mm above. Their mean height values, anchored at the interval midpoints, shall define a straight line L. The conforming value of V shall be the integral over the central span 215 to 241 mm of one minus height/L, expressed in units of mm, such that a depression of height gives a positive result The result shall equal 8.4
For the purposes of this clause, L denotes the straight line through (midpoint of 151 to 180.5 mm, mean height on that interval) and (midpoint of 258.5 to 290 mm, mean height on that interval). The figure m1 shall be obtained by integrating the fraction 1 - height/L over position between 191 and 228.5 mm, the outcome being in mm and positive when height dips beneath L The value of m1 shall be 6.9 mm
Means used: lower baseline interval 1.55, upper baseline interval 1.54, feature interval 1.26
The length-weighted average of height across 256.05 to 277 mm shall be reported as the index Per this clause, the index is 1.42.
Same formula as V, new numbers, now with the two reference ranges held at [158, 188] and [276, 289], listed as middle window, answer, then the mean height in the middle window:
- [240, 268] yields 9.9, 1.04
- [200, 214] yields 2.0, 1.34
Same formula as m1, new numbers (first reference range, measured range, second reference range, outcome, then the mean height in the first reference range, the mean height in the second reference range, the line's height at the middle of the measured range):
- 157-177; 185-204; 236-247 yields -0.03 mm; 1.56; 0.811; 1.29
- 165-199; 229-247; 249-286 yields 7.08 mm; 1.43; 1.38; 1.39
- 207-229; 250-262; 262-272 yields 3.27 mm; 1.27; 1.48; 1.43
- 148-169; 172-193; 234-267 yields -0.26 mm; 1.58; 0.984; 1.43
